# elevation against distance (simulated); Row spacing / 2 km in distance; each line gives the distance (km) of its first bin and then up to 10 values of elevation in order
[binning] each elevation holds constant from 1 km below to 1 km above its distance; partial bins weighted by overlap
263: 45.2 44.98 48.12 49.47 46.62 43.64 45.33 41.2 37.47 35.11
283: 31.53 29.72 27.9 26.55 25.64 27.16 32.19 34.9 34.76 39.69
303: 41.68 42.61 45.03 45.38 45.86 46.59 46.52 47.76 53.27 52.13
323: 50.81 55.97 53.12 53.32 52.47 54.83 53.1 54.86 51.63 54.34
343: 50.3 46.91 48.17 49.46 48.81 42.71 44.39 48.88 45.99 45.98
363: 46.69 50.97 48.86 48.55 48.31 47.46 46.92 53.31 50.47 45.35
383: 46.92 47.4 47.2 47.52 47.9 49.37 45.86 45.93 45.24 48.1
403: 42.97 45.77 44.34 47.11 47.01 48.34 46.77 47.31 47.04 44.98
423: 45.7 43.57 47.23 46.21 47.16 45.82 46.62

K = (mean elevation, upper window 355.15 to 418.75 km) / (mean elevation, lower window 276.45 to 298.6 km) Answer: 1.50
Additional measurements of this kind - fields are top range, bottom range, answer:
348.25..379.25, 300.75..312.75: 1.09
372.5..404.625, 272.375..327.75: 1.17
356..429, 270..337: 1.11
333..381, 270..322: 1.24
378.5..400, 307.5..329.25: 0.95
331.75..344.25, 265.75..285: 1.28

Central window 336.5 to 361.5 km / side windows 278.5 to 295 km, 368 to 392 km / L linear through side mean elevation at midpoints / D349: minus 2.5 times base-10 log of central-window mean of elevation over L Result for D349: -0.16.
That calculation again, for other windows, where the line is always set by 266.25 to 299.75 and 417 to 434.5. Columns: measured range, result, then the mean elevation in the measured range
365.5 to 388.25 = -0.13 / 48.3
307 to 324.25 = -0.25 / 48.4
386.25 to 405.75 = -0.06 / 46.6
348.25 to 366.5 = -0.14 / 47.1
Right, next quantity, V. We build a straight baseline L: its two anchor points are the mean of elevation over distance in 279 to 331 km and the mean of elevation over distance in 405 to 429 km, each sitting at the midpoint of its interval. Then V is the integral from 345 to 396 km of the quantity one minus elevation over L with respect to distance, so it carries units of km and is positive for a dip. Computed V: -4.1 km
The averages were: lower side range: 41.2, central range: 47.7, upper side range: 46.3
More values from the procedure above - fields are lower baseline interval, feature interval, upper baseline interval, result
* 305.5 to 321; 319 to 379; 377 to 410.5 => -3.64 km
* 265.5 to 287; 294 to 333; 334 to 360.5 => -0.98 km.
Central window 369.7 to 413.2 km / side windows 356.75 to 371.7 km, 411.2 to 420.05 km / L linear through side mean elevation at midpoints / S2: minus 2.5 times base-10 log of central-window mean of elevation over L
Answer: 0.01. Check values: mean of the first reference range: 48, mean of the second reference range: 47.3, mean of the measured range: 47.2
